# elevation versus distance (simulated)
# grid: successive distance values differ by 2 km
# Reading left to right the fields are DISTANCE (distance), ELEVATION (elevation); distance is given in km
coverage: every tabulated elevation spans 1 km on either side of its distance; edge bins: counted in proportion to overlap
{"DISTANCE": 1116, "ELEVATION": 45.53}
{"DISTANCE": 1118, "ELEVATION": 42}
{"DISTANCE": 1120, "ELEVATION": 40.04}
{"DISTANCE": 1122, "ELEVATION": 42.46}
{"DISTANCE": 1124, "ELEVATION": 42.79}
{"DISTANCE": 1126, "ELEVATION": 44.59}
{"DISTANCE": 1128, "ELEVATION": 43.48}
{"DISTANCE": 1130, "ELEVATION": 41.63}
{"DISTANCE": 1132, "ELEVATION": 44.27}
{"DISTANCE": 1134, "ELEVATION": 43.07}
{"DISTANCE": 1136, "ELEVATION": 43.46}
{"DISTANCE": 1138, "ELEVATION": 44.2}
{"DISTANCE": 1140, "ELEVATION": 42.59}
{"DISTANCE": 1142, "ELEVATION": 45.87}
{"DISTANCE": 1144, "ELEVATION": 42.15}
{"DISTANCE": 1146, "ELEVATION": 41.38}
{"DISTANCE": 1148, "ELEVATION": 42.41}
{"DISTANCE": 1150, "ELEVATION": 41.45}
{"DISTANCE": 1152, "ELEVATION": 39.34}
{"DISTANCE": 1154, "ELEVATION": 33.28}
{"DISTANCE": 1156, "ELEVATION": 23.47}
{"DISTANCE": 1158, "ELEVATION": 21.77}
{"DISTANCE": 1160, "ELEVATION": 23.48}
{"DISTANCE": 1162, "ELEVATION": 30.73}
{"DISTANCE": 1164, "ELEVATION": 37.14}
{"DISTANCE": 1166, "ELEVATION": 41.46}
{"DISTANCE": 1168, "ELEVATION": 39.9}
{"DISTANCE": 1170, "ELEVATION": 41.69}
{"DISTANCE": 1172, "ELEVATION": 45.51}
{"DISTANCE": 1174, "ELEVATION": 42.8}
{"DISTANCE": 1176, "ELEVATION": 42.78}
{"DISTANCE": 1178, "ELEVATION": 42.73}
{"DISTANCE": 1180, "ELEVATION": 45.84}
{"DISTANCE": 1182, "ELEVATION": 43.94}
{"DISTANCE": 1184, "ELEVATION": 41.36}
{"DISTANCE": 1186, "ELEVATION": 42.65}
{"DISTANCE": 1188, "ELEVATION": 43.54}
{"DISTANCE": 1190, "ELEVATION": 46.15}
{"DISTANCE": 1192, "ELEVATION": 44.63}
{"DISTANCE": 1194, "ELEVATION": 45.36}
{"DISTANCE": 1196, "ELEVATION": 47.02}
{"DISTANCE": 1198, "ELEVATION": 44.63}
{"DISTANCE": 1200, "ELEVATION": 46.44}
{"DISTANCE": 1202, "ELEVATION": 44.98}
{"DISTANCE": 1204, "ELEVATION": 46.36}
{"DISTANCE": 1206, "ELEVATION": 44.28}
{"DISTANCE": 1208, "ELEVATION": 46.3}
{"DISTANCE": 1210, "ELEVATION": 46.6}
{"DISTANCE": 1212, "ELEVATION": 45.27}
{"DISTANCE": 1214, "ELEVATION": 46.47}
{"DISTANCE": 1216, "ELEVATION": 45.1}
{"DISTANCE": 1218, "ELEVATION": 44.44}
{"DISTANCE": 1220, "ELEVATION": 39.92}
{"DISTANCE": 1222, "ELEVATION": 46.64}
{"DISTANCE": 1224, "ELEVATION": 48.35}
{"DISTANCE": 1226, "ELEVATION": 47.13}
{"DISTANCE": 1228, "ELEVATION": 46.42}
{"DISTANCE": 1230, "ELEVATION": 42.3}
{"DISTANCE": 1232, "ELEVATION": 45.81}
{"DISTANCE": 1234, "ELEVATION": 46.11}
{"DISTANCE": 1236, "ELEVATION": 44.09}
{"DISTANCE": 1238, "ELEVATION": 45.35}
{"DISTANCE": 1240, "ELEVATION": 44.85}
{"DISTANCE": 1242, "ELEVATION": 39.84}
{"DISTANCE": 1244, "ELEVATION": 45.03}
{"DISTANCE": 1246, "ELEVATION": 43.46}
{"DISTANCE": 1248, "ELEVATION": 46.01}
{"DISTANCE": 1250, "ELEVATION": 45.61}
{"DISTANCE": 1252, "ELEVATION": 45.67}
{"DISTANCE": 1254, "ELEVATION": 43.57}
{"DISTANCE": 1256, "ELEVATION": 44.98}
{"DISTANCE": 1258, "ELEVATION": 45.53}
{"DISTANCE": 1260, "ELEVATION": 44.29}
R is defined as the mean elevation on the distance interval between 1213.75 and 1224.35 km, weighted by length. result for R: 44.9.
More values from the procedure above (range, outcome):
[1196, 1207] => 45.5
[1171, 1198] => 44.2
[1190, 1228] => 45.6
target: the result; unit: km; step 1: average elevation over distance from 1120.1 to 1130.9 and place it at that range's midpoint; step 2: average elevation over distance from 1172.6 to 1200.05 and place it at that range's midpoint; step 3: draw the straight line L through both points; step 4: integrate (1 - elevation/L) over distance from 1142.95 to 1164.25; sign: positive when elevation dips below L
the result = 4.5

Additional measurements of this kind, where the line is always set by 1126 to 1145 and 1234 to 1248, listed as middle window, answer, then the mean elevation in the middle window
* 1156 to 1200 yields 3.3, 40.5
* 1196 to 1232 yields -1.2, 45.4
